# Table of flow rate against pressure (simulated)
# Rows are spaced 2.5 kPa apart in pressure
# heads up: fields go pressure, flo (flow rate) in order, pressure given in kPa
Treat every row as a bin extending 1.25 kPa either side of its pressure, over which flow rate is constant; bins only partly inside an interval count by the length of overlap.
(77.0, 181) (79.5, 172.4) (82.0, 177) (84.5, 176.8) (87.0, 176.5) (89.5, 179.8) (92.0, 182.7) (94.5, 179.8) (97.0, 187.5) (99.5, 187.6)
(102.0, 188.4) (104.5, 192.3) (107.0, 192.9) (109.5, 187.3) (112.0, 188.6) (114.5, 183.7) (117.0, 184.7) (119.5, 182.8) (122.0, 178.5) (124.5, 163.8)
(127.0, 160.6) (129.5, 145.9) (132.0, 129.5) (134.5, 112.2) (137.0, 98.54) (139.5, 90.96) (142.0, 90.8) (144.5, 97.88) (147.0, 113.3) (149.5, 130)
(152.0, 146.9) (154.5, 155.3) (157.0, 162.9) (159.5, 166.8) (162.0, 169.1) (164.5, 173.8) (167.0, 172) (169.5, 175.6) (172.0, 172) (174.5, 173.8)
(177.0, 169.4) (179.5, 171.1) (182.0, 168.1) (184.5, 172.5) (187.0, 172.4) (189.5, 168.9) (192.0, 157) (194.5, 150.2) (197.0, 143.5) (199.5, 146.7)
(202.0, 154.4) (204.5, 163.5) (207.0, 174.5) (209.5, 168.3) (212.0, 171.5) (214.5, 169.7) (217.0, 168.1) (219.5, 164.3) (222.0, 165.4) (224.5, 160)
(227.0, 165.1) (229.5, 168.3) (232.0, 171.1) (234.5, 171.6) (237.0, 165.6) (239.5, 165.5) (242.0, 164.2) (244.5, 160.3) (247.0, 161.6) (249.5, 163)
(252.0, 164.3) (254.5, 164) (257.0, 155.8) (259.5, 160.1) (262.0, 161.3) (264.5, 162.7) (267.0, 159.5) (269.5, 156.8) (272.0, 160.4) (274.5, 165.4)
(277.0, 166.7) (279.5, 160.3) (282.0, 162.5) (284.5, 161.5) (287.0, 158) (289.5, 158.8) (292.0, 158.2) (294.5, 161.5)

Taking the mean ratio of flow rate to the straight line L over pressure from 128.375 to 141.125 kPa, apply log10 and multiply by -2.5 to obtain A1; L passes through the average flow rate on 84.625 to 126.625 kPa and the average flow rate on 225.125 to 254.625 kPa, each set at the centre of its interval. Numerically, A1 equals 0.49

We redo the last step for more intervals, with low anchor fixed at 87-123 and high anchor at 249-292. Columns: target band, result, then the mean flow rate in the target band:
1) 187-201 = 0.115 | 155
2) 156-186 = 0.031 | 171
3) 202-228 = 0.018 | 166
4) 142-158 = 0.340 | 131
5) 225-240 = -0.006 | 168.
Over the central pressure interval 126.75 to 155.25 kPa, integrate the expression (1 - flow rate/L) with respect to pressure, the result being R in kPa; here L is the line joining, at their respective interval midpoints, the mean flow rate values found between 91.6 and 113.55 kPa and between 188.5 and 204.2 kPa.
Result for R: 8.7 kPa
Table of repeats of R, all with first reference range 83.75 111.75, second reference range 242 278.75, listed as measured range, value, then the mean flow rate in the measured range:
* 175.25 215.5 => 1.65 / 164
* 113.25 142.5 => 5.83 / 145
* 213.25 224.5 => 0.10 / 166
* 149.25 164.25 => 1.56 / 158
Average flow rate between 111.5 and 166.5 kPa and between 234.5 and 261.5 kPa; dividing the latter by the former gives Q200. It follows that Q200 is 1.1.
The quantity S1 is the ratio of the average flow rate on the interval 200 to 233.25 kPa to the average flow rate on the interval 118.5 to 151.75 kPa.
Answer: 1.27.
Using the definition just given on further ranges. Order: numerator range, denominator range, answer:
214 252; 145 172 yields 1.06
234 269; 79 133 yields 0.92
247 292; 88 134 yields 0.91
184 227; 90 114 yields 0.87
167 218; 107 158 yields 1.13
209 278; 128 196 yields 1.11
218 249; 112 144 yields 1.15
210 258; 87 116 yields 0.89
